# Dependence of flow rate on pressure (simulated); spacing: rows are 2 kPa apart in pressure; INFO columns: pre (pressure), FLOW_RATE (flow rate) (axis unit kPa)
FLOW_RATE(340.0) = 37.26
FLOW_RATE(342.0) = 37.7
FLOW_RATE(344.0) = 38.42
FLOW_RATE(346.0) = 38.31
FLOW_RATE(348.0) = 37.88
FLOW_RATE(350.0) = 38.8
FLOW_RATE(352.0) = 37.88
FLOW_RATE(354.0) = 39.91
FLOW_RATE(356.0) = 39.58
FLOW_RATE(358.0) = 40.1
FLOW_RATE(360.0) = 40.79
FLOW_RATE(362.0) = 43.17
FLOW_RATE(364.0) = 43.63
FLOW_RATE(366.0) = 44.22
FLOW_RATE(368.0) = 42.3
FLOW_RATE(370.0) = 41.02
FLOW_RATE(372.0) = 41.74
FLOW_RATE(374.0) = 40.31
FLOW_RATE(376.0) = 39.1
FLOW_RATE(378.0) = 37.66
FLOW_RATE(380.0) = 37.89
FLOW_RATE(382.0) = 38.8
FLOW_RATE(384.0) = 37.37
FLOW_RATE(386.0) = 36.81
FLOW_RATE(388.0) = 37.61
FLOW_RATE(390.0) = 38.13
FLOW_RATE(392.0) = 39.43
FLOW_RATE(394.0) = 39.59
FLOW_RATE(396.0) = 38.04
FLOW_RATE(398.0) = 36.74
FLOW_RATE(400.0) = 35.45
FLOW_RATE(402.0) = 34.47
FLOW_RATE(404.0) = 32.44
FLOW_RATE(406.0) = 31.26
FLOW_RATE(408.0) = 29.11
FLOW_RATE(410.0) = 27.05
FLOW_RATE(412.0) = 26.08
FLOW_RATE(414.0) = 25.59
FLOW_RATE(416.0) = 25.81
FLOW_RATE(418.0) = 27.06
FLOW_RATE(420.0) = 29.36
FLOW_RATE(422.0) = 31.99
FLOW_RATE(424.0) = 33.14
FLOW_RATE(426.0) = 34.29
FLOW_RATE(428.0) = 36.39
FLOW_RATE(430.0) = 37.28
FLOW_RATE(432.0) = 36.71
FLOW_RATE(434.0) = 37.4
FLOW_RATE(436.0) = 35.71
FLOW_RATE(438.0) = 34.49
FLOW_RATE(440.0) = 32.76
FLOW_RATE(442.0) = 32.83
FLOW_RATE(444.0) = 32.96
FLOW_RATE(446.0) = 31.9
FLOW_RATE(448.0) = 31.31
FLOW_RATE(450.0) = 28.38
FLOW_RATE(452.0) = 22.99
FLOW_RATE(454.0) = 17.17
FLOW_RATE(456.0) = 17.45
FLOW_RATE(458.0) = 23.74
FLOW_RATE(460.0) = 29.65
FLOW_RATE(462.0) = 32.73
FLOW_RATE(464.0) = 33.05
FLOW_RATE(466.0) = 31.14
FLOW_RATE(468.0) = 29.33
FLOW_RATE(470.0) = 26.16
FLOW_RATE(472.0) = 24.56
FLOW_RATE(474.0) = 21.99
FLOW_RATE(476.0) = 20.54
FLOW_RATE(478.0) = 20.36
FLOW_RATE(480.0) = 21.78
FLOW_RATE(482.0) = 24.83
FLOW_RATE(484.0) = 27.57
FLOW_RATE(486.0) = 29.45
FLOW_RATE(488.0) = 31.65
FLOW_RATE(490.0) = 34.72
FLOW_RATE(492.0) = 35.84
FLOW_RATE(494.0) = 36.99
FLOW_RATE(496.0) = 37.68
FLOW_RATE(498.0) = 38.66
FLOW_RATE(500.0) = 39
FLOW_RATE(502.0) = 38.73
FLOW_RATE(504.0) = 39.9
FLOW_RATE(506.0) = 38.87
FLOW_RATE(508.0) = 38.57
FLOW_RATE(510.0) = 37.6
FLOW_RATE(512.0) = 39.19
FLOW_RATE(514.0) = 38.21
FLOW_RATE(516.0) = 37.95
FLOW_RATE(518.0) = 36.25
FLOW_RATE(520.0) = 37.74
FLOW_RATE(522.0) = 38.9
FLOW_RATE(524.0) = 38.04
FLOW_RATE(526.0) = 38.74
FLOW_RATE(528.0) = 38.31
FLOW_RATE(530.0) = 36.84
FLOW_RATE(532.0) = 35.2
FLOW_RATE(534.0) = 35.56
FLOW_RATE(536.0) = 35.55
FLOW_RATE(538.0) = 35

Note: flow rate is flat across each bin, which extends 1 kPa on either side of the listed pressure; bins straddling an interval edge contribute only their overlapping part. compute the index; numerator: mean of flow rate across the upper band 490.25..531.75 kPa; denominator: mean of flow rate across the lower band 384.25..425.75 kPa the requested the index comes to 1.2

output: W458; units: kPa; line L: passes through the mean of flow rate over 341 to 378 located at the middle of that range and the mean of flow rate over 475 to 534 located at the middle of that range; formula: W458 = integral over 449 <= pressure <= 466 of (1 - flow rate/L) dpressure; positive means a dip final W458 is 4.9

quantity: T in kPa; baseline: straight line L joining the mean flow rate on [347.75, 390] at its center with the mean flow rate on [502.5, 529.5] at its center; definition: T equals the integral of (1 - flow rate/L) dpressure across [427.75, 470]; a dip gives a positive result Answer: 9.2 kPa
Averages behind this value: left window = 39.8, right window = 38.3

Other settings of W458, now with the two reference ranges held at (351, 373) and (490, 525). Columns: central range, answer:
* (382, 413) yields 4.4 kPa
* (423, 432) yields 1.0 kPa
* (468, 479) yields 4.4 kPa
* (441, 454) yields 3.4 kPa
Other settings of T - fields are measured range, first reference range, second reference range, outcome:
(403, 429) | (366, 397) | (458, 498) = 4.1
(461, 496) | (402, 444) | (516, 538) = 6.1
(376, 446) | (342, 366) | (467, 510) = 4.4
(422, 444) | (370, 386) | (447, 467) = -3.2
